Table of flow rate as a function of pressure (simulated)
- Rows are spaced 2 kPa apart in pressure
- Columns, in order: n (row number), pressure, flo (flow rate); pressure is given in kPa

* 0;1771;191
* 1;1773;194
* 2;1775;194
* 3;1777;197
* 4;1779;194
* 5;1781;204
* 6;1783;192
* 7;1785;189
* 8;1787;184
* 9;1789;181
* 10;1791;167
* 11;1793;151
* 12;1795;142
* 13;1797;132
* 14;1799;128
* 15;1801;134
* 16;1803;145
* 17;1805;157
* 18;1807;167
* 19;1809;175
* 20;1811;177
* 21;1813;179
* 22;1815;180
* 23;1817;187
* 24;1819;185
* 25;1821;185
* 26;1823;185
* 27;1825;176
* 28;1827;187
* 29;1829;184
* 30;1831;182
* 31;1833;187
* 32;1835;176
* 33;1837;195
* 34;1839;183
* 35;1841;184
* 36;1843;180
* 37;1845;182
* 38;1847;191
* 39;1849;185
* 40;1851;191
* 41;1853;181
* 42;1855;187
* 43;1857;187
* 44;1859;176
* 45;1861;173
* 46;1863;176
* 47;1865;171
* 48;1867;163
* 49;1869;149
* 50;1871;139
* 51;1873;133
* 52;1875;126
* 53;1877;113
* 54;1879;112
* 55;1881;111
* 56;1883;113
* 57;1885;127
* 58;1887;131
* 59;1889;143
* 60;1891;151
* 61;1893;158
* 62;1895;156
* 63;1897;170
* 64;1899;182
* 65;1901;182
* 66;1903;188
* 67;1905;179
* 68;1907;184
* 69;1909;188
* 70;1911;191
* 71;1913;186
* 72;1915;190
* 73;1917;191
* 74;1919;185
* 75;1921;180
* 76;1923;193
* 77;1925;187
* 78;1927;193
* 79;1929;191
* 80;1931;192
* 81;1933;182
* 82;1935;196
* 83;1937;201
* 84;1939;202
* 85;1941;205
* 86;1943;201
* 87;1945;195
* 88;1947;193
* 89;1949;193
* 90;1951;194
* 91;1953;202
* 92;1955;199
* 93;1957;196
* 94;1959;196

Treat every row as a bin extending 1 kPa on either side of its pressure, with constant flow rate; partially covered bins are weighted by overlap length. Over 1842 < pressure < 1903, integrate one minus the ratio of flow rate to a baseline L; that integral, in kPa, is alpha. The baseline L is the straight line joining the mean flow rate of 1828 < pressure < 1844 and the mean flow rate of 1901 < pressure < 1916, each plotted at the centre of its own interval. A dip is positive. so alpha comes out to 8.8 kPa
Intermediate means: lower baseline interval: 184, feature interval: 158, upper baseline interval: 186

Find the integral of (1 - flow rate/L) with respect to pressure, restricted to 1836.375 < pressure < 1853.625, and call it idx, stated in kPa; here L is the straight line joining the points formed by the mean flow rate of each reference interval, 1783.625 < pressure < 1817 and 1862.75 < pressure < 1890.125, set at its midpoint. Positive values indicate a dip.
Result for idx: -4.6 kPa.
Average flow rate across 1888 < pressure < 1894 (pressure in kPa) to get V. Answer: 151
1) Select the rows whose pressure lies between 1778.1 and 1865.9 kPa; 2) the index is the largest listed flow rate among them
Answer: 204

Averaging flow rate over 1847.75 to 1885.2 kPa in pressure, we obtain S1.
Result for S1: 154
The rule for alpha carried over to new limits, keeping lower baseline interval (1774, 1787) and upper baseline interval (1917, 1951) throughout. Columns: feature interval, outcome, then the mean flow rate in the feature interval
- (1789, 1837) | 6.17 kPa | 169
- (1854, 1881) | 5.71 kPa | 153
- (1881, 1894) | 3.91 kPa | 135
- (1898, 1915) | 0.70 kPa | 185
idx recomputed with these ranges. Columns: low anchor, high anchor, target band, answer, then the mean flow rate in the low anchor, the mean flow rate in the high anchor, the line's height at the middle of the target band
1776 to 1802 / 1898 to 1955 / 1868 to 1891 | 6.9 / 169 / 191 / 183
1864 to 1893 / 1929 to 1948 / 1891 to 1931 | -3.4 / 135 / 196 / 168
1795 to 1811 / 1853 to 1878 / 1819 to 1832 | -2.6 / 150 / 159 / 153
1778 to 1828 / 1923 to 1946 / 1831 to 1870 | 0.0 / 171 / 195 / 180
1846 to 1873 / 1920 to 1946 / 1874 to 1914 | 6.3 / 173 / 194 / 183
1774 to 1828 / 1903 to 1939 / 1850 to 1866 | 0.0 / 173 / 189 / 181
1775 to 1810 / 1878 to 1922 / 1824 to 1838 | -1.5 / 168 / 164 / 166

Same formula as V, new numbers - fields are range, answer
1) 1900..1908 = 183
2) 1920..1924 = 186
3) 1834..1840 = 185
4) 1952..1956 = 200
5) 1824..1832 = 182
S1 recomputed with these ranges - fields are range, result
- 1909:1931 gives 189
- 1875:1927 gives 163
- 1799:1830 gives 172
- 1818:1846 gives 184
